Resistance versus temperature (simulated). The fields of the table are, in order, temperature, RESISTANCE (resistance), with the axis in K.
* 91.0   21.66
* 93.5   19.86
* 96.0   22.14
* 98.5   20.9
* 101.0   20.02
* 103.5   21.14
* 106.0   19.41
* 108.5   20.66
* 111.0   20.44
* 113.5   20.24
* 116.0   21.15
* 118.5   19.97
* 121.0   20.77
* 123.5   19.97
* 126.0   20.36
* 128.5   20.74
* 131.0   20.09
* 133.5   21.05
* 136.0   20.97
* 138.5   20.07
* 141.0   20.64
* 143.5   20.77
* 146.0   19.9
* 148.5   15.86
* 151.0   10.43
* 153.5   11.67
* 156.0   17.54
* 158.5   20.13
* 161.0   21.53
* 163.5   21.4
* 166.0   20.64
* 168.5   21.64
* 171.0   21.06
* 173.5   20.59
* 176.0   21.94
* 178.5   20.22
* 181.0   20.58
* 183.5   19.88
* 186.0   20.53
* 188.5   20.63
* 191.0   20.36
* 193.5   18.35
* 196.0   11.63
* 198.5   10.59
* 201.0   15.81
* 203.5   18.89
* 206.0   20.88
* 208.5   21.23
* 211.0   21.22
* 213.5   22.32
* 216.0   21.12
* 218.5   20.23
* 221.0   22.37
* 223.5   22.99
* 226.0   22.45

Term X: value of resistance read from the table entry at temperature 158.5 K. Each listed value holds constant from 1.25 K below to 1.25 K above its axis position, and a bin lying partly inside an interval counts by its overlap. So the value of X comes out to 20.13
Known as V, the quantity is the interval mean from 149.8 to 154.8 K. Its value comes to 11.1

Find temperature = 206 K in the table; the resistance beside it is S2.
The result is 20.88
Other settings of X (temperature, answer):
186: 20.53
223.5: 22.99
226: 22.45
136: 20.97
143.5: 20.77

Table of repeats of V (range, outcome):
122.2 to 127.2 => 20.2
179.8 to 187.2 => 20.3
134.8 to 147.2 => 20.5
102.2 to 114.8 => 20.4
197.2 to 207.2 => 16.5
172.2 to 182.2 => 20.8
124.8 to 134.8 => 20.6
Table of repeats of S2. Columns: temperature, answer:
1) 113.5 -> 20.24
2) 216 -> 21.12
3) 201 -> 15.81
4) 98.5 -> 20.9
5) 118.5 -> 19.97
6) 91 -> 21.66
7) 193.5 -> 18.35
